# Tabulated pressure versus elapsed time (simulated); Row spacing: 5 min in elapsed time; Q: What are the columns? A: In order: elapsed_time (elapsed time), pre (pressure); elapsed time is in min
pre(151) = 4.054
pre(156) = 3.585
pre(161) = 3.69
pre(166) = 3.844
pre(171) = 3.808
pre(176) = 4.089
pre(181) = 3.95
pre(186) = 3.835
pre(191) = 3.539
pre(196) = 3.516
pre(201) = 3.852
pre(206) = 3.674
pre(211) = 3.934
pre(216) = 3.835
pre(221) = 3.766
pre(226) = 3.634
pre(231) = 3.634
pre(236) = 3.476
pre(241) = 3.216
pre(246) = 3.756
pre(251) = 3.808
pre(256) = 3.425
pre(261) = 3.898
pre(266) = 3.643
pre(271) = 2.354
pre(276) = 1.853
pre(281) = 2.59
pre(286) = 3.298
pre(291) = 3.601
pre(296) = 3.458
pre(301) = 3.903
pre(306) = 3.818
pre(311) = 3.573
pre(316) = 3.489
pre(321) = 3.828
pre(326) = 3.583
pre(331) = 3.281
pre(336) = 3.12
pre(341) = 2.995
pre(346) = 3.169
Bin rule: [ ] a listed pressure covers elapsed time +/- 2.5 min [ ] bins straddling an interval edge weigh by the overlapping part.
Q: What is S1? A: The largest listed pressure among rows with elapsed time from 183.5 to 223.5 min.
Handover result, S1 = 3.934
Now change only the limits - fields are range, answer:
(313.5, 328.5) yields 3.828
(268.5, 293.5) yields 3.601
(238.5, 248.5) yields 3.756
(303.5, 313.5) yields 3.818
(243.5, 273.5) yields 3.898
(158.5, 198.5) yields 4.089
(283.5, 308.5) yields 3.903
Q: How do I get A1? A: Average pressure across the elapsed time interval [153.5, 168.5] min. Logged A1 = 3.71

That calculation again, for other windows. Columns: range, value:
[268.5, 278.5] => 2.1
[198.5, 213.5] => 3.82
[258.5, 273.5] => 3.3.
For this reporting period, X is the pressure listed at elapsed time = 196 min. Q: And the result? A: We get 3.516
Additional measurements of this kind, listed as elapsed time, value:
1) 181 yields 3.95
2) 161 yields 3.69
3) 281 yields 2.59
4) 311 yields 3.573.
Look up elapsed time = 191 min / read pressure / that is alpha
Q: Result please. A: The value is 3.539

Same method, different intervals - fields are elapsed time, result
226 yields 3.634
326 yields 3.583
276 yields 1.853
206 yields 3.674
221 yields 3.766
